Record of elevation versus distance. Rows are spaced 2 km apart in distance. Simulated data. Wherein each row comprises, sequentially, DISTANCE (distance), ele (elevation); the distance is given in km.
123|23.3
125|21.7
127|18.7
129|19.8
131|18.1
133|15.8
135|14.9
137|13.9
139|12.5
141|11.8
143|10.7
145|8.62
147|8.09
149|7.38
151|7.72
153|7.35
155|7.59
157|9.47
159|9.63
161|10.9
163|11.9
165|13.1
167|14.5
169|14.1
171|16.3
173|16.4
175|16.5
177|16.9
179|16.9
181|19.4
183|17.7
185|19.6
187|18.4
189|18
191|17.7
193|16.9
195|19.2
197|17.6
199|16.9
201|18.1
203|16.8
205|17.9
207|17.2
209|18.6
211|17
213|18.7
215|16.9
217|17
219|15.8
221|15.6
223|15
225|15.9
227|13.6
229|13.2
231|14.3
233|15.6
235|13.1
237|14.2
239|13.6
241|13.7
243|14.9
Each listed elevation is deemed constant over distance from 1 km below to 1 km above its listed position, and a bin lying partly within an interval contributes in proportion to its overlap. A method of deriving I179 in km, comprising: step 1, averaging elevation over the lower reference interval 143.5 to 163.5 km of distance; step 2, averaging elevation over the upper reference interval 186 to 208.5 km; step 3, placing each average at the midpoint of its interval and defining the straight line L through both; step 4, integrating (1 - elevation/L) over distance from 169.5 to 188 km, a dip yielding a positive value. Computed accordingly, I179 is -4.68 km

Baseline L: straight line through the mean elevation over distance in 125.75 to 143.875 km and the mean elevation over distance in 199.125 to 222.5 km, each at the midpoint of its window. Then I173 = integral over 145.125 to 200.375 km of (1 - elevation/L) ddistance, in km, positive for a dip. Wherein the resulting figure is 7.0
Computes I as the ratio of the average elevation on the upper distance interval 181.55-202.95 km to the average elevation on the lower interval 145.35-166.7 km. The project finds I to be 1.9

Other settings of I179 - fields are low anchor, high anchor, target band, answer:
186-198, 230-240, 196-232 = -0.9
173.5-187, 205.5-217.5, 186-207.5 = 0.0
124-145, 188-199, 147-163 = 7.4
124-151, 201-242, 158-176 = 1.0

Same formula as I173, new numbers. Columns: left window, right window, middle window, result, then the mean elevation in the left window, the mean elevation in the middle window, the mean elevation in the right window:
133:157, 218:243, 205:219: -4.03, 10.3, 17.5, 14.5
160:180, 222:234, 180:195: -3.67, 14.8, 18.3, 14.6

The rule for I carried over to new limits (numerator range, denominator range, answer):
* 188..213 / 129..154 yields 1.51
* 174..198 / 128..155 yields 1.51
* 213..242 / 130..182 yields 1.18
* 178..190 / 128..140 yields 1.16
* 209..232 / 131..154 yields 1.43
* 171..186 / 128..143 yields 1.17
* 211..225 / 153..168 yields 1.53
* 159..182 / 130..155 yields 1.33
